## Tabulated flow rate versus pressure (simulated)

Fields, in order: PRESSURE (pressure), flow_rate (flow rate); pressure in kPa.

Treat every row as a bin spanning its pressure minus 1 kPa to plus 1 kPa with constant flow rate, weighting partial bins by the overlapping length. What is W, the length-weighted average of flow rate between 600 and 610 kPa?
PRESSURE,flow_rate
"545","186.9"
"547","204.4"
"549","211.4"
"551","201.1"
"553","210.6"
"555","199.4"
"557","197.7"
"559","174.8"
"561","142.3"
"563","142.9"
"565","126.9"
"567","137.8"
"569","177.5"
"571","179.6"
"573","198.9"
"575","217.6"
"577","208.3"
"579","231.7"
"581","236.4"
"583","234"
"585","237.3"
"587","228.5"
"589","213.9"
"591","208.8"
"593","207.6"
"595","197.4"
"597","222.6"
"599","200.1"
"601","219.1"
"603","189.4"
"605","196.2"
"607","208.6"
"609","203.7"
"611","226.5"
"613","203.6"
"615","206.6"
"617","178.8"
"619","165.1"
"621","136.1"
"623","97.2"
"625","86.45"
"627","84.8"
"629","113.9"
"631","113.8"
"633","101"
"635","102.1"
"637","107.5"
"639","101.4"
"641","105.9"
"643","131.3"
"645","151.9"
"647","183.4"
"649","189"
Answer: 203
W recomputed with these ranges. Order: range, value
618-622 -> 151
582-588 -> 233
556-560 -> 186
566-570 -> 158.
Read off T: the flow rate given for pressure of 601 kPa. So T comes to 219.1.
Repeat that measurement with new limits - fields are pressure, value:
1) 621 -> 136.1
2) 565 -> 126.9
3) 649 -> 189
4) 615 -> 206.6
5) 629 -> 113.9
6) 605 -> 196.2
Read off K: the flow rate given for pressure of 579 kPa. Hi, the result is 231.7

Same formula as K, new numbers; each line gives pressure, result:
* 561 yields 142.3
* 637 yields 107.5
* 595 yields 197.4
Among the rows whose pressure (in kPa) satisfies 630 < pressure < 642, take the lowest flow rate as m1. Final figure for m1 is 101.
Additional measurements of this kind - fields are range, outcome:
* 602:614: 189.4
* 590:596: 197.4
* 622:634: 84.8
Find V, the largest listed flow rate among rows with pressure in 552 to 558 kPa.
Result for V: 210.6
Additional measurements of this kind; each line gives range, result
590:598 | 222.6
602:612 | 226.5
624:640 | 113.9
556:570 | 197.7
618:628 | 165.1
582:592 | 237.3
